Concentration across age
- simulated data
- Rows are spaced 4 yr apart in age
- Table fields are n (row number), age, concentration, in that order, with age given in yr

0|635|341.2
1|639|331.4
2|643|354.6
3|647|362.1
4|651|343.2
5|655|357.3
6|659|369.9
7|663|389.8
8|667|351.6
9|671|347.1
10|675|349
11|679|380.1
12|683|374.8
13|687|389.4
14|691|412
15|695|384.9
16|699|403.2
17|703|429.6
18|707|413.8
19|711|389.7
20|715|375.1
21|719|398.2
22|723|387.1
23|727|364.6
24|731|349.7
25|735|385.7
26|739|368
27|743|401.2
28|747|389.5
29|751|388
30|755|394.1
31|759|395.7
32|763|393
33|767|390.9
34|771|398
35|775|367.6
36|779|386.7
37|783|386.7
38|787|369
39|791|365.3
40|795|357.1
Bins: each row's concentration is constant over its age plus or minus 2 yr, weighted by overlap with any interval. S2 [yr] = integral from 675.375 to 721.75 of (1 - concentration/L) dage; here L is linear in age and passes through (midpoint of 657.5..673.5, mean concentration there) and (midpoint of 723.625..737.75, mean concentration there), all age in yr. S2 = -3.5 yr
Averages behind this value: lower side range 364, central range 394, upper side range 369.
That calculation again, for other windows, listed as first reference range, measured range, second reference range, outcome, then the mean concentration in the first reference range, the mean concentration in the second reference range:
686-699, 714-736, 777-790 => 0.81 yr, 397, 380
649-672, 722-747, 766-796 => -0.37 yr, 360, 378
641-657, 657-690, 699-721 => 0.26 yr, 354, 401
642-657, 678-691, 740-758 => -0.66 yr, 354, 392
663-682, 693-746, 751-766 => -1.40 yr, 361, 393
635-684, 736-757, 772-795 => -1.05 yr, 358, 374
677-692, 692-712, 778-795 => -1.05 yr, 388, 374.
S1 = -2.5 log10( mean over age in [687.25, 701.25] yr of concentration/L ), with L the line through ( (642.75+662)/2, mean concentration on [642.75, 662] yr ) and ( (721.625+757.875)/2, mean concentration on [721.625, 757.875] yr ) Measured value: -0.08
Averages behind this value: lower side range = 359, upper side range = 381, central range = 399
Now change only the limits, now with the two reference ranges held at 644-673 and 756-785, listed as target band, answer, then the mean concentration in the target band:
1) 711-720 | -0.033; 386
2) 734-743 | -0.002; 381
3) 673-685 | -0.008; 368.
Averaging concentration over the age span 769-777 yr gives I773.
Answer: 383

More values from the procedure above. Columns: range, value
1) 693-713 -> 404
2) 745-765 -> 392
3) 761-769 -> 392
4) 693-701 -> 394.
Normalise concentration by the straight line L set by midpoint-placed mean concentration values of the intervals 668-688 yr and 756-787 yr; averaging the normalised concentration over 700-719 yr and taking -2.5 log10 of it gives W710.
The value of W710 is -0.08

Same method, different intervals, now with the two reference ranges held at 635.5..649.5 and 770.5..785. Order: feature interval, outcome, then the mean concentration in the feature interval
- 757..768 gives -0.04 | 393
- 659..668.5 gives -0.05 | 372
